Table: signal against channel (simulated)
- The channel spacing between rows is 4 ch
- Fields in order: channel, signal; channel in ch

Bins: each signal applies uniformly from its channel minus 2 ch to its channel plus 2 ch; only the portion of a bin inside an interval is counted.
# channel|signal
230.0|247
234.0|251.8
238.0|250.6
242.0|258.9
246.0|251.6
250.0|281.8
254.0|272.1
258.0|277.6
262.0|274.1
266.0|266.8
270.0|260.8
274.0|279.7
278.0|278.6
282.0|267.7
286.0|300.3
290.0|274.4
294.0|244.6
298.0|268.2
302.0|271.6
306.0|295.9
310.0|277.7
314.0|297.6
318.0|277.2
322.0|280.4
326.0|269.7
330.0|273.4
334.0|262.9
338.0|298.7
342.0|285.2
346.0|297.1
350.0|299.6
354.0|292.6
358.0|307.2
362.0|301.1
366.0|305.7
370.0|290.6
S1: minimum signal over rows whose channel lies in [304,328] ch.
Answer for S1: 269.7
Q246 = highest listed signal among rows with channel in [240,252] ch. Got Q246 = 281.8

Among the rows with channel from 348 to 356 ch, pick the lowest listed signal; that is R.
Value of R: 292.6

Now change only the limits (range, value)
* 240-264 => 251.6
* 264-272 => 260.8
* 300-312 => 271.6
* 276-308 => 244.6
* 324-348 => 262.9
